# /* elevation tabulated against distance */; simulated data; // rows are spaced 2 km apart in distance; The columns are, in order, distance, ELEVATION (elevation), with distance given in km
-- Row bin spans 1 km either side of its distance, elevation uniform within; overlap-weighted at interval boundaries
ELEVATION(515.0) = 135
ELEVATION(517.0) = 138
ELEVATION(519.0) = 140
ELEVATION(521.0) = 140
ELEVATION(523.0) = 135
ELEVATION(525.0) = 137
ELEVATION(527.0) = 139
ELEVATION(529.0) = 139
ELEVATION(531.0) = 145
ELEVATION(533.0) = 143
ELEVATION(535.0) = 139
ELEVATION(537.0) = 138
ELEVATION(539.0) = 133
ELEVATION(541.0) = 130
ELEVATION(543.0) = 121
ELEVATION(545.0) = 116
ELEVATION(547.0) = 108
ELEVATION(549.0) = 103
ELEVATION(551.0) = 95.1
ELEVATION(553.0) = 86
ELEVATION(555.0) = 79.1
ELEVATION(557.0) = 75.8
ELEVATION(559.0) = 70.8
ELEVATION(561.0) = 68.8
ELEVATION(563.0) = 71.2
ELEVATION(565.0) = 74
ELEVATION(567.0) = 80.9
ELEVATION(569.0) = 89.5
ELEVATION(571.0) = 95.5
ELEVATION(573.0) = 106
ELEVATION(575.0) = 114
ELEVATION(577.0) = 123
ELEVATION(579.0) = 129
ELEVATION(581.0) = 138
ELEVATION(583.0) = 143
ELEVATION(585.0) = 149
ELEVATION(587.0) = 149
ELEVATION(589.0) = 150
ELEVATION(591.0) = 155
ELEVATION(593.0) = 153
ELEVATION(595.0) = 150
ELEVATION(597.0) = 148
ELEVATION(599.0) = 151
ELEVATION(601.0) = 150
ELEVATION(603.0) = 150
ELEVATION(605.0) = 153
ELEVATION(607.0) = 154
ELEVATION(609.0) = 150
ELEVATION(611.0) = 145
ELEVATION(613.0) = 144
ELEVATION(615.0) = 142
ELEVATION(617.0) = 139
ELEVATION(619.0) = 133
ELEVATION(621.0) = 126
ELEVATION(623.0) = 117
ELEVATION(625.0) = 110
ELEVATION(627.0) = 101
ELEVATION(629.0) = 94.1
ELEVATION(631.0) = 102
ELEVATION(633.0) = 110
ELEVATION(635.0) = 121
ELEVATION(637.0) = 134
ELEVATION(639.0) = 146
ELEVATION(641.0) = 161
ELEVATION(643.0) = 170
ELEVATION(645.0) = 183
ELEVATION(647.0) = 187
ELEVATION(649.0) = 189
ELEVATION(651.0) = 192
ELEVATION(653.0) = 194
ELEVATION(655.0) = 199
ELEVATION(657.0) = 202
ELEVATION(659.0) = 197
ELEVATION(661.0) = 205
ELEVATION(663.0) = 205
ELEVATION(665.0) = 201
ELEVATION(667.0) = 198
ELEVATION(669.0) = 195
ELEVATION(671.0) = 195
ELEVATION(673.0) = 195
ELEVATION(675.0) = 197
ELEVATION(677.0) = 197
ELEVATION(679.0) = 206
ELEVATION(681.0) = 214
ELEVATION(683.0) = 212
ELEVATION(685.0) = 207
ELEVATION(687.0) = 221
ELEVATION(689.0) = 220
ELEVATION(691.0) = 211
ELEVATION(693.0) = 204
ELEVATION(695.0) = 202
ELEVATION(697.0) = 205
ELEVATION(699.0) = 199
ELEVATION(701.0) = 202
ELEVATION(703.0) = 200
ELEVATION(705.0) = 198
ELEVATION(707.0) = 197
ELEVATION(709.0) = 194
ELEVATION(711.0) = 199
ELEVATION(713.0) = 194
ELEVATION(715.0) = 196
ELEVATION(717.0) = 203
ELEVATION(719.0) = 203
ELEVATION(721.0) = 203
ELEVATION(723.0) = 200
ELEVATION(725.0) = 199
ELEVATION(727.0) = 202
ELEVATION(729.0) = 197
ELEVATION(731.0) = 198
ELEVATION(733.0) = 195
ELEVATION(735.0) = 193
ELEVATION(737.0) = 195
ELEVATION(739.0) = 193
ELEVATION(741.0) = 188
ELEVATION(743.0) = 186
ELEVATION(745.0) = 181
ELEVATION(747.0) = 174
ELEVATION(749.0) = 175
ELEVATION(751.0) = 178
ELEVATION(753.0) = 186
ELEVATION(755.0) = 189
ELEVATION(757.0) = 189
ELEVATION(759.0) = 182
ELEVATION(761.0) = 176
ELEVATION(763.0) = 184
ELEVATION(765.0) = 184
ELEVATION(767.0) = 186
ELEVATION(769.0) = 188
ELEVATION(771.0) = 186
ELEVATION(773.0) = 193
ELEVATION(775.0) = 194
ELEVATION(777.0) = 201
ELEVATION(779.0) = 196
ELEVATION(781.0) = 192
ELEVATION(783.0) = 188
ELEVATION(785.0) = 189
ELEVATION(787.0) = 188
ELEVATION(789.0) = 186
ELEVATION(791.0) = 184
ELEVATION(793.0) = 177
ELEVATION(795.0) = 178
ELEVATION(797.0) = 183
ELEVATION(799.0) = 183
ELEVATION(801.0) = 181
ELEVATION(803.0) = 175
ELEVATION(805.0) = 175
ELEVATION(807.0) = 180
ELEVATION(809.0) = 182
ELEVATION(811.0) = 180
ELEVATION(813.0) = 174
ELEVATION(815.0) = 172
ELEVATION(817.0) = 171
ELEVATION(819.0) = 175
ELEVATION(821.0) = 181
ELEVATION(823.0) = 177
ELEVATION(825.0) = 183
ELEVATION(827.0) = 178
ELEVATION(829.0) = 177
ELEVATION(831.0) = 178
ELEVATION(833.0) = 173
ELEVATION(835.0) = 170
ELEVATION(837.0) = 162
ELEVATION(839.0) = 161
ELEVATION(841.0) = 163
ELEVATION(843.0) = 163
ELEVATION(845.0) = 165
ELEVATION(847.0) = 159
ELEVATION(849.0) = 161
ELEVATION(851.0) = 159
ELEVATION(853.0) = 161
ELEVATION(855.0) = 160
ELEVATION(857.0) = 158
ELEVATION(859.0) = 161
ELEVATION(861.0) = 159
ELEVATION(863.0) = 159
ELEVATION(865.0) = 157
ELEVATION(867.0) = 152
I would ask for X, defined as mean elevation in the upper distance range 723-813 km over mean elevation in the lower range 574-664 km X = 1.24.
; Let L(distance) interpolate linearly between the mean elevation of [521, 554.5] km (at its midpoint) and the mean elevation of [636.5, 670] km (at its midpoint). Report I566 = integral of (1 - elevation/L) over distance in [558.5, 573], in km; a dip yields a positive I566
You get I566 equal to 6.15 km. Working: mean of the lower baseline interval 125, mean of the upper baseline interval 187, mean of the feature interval 80.8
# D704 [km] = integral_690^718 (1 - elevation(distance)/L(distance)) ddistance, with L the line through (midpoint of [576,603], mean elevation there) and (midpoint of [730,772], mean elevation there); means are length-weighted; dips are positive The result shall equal -4.2 km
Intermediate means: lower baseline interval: 145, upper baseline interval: 186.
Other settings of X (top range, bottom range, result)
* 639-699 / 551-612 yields 1.63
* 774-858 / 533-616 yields 1.43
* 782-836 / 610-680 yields 1.09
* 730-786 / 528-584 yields 1.72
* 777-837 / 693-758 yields 0.93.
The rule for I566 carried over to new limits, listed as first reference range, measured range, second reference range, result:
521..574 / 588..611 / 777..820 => -5.0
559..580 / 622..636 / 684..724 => 3.4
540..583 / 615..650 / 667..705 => 5.1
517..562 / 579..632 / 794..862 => -3.5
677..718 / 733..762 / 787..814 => 1.1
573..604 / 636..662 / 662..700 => 0.3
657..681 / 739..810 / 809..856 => -1.6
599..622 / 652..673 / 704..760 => -4.3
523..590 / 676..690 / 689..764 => -3.0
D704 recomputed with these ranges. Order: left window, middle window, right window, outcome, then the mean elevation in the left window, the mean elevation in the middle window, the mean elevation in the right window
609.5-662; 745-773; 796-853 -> -3.0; 152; 183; 173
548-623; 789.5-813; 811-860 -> -2.5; 122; 180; 169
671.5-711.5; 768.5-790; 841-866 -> -1.3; 204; 191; 160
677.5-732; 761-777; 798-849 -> -0.1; 203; 188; 173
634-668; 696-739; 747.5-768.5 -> -3.8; 181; 199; 183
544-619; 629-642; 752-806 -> 1.2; 122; 126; 186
